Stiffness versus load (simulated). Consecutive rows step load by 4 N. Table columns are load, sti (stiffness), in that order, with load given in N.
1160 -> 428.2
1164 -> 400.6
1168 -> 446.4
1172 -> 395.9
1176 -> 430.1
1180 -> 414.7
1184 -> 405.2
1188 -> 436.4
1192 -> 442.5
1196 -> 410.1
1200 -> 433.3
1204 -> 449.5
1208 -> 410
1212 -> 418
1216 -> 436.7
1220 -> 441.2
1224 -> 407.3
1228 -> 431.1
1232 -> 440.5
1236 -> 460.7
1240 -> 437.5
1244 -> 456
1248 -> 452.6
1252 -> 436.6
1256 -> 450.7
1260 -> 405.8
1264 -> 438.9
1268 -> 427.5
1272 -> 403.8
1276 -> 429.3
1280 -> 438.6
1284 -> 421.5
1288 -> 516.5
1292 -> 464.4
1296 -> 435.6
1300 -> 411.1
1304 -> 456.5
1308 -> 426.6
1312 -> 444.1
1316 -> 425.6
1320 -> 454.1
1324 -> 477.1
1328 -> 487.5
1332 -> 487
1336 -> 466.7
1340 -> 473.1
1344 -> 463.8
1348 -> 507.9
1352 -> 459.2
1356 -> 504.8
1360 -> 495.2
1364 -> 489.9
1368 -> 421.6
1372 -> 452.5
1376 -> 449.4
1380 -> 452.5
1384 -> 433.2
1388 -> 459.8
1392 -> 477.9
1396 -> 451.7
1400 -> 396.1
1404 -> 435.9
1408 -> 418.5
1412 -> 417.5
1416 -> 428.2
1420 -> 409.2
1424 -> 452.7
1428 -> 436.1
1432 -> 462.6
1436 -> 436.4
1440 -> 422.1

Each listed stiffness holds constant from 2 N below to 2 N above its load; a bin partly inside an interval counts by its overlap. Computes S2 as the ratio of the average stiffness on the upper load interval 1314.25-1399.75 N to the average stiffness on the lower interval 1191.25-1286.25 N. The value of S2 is 1.1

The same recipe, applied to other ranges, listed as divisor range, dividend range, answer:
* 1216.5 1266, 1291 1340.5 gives 1.04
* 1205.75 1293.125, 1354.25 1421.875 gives 1.02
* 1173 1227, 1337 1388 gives 1.10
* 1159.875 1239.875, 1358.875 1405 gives 1.06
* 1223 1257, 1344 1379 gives 1.07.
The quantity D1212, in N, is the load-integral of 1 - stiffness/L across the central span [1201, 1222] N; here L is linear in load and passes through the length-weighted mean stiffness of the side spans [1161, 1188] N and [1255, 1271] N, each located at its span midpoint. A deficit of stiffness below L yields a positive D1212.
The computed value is -0.47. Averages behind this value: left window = 418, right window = 428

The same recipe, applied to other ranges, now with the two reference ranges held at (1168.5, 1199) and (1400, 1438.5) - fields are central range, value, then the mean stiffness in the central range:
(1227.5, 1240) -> -0.6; 445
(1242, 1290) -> -1.7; 440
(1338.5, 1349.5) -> -1.4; 481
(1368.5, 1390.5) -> -1.0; 448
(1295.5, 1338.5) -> -2.6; 453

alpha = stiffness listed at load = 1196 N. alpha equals 410.1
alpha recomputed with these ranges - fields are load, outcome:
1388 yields 459.8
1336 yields 466.7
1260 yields 405.8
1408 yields 418.5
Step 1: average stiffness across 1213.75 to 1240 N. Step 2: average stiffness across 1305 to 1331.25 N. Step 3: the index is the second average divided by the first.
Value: 1.04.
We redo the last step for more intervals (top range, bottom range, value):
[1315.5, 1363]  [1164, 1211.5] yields 1.13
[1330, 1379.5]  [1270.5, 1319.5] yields 1.07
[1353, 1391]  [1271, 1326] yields 1.04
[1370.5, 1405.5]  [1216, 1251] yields 1.01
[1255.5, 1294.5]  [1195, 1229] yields 1.03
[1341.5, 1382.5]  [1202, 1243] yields 1.08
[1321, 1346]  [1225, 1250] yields 1.07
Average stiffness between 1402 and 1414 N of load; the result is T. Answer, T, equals 424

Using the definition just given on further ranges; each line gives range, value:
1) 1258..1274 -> 419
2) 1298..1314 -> 435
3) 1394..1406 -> 428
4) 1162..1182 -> 418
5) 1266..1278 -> 420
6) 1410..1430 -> 429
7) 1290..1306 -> 442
